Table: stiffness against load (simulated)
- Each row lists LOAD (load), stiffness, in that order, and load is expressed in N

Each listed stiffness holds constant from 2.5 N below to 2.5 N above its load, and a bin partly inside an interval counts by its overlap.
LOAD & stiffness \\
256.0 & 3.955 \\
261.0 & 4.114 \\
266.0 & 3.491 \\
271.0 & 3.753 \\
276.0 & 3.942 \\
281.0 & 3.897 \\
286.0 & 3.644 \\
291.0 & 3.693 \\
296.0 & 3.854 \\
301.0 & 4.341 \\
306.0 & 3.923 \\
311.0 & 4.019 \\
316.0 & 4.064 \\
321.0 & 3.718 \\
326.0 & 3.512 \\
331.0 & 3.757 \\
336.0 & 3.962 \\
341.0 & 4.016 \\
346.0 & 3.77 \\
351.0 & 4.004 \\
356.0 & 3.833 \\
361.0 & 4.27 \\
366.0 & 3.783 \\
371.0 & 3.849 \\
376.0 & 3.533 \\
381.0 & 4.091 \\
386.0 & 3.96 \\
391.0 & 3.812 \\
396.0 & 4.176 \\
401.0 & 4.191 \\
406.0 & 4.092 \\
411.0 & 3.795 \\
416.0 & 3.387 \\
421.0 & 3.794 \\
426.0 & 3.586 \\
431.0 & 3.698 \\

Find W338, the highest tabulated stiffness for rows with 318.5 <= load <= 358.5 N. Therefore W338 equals 4.016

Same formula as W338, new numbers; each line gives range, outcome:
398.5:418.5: 4.191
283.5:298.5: 3.854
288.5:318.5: 4.341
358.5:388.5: 4.27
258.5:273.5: 4.114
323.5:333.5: 3.757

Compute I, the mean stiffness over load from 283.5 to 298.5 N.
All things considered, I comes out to 3.73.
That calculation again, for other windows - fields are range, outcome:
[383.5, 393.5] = 3.89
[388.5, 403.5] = 4.06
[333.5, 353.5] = 3.94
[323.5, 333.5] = 3.63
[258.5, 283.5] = 3.84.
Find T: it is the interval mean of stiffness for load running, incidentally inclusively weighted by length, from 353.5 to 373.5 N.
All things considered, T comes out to 3.93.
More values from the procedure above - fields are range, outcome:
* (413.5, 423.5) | 3.59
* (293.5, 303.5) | 4.1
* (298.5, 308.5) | 4.13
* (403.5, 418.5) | 3.76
